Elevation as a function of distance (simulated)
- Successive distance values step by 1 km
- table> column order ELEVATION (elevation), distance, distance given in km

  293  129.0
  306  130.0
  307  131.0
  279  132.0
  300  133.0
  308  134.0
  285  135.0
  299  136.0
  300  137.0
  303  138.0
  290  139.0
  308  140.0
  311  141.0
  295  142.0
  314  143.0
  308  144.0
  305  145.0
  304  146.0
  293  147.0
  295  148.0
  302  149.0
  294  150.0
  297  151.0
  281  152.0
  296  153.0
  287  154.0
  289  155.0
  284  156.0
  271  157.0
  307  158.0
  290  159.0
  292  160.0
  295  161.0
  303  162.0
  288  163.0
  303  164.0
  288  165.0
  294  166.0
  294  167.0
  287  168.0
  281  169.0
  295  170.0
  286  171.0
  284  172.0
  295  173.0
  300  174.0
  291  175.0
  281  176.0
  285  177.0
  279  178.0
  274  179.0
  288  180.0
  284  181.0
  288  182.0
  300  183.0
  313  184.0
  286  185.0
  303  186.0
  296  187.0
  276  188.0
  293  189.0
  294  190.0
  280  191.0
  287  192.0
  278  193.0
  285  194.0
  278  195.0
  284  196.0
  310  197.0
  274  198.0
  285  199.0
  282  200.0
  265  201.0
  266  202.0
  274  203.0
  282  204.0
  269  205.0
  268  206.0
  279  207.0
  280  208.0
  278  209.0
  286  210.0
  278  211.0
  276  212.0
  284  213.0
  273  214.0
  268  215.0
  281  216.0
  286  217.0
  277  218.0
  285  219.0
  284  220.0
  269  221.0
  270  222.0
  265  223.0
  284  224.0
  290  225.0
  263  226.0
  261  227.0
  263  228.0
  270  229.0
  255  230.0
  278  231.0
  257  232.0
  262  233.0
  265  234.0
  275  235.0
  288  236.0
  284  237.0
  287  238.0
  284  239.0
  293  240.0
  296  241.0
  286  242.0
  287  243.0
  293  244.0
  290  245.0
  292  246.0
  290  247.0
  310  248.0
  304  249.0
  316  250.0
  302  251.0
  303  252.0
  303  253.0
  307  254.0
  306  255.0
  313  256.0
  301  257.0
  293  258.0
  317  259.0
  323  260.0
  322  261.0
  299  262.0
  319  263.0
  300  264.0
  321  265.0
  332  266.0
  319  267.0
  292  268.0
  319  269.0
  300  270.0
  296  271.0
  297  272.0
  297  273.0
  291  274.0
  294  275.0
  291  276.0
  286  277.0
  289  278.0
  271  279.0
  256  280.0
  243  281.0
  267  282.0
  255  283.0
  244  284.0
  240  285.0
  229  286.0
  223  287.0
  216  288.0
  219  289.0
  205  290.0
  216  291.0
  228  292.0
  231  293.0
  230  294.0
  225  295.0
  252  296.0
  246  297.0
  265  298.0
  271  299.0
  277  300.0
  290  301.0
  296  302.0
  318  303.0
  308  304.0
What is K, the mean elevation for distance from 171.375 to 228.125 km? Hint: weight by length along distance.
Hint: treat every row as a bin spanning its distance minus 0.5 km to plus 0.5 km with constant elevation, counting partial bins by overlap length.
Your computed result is 282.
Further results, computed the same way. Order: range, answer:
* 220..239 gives 272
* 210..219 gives 279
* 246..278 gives 305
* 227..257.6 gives 288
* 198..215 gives 276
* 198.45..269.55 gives 288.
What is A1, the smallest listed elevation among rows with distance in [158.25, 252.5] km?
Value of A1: 255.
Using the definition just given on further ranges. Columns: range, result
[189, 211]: 265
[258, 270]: 292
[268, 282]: 243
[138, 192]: 271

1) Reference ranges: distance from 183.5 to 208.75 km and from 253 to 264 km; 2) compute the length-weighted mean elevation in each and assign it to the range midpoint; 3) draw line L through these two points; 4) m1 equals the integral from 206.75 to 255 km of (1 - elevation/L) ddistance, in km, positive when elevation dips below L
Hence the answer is 2.5 km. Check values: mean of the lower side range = 283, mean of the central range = 283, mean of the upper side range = 309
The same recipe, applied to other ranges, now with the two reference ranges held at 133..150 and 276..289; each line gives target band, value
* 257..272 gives -3.02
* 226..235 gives 0.18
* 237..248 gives -1.02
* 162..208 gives -0.05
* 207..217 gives -0.08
